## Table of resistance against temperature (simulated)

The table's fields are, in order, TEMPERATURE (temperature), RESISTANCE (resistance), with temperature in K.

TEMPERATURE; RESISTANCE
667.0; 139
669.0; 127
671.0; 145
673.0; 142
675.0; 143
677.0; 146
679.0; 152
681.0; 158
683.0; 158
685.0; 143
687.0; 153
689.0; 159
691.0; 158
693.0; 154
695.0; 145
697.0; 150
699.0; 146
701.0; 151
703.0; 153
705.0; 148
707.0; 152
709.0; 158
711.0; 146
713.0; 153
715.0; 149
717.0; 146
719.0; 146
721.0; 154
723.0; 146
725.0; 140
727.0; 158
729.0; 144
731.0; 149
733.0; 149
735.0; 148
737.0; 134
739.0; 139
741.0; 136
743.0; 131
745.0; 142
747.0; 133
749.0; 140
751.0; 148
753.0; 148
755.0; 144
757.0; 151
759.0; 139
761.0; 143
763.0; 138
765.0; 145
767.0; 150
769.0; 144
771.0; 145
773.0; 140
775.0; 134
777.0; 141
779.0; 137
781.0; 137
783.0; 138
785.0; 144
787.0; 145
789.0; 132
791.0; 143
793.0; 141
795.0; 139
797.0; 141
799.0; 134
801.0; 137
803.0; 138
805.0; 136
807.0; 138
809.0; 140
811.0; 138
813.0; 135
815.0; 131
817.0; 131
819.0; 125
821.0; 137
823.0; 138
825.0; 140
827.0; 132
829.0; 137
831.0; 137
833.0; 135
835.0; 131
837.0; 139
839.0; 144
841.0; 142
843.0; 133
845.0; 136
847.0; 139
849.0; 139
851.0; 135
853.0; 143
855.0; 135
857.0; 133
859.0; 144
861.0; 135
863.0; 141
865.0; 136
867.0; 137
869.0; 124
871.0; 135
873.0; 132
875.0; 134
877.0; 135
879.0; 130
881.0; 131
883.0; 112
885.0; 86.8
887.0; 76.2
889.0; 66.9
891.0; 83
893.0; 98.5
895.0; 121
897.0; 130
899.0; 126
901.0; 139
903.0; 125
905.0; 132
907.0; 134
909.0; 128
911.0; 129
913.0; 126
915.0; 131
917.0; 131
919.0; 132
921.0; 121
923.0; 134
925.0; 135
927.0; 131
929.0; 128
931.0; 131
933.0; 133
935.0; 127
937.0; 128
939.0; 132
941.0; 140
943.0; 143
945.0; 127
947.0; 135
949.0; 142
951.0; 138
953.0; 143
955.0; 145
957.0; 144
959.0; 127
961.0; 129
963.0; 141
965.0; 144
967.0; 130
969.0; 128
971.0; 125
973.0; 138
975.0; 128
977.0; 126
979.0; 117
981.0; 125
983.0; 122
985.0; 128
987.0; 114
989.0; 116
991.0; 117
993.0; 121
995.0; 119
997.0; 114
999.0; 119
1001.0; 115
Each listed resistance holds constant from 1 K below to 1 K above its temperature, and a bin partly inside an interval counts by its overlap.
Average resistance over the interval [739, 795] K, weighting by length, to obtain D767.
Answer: 141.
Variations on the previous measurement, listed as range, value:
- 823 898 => 128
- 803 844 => 136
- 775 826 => 137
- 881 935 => 120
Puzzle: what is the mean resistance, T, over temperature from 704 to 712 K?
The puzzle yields 151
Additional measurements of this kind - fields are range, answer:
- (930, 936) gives 130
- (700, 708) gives 151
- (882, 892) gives 85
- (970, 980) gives 127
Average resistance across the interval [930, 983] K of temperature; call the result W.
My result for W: 133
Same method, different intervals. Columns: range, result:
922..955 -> 135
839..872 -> 137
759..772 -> 144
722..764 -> 143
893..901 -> 124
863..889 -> 121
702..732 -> 149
